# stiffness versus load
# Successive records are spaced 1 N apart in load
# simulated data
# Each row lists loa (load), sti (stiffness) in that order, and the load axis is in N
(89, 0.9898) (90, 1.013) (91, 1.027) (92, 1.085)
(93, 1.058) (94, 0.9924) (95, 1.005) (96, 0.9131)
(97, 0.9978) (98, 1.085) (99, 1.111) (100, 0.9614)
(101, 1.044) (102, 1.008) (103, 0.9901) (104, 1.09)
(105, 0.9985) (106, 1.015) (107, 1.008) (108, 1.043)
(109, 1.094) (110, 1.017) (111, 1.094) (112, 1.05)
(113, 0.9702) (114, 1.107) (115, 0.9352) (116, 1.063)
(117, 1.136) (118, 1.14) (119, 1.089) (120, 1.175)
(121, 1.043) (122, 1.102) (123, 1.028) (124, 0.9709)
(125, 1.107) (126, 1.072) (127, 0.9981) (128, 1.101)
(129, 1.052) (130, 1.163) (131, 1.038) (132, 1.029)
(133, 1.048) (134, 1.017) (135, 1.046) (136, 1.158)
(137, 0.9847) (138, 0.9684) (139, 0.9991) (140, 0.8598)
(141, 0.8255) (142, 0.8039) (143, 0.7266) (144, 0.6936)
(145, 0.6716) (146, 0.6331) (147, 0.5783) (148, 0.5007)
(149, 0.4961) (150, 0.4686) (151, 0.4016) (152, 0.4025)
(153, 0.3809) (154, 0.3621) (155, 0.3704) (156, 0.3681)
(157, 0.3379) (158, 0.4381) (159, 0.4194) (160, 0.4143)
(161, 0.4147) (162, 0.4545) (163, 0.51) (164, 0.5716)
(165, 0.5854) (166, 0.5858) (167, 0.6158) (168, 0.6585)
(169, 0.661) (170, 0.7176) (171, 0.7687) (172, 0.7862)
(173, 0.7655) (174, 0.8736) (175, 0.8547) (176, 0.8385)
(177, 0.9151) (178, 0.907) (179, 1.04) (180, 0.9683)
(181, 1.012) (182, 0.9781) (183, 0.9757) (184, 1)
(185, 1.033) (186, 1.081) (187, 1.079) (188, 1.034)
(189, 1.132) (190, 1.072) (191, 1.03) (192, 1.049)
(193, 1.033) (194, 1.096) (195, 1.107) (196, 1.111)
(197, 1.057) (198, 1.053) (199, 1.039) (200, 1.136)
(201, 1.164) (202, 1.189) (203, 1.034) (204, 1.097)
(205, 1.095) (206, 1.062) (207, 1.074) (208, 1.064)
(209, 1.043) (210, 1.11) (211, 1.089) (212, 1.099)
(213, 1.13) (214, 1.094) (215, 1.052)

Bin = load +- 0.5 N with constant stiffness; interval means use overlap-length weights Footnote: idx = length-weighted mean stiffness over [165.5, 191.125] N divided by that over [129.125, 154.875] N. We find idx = 1.17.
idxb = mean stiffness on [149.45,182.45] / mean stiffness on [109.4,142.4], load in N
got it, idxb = 0.61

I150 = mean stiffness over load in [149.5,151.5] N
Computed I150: 0.435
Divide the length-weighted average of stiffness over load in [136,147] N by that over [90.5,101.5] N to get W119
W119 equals 0.80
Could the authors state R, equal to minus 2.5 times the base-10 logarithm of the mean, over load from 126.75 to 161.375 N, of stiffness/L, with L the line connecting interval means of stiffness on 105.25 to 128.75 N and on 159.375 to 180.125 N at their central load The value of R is 0.24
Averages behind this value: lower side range 1.06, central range 0.718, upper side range 0.703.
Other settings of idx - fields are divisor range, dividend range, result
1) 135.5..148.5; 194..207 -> 1.37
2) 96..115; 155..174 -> 0.55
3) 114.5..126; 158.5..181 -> 0.66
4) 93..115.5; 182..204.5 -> 1.04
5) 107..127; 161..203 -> 0.86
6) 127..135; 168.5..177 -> 0.75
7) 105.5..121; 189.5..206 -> 1.02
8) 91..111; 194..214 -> 1.06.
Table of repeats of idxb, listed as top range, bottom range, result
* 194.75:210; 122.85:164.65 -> 1.49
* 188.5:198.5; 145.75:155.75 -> 2.37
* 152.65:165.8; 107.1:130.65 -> 0.41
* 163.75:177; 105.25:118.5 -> 0.69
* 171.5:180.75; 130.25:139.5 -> 0.86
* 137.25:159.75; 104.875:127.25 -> 0.55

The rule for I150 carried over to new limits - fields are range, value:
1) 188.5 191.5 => 1.08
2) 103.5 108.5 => 1.03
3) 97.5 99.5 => 1.1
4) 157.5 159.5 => 0.429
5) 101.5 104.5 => 1.03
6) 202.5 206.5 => 1.07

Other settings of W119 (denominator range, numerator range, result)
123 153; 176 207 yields 1.23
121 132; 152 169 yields 0.44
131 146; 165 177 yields 0.81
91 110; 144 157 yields 0.46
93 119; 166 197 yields 0.90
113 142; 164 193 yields 0.86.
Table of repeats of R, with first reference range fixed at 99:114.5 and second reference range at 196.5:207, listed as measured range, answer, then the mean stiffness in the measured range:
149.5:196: 0.39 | 0.755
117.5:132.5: -0.03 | 1.07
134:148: 0.25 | 0.836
